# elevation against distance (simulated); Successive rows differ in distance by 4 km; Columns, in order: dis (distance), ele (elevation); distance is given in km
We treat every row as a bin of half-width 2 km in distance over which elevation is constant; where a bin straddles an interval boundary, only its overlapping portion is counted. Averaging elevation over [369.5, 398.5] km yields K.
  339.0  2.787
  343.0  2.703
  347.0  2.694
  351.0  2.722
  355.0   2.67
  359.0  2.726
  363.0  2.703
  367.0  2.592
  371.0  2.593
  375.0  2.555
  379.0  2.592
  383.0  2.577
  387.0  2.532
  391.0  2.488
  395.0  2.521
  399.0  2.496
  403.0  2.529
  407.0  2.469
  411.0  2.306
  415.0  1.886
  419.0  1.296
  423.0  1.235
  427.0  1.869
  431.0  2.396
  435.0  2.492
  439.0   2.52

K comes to 2.55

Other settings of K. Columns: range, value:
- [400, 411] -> 2.46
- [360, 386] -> 2.6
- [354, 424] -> 2.39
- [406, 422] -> 1.91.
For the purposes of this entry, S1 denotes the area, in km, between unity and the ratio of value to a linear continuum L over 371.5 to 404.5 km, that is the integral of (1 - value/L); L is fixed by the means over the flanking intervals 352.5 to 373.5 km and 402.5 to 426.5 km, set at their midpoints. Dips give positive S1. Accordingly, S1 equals -3.6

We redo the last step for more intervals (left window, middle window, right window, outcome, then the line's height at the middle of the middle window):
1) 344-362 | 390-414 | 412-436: -3.7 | 2.12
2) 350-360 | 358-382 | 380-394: 0.0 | 2.62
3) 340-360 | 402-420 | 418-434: -1.4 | 1.96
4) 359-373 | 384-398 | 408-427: -2.0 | 2.21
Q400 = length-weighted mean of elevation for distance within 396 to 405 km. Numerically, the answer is 2.51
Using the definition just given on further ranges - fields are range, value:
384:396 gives 2.52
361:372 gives 2.63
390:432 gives 2.12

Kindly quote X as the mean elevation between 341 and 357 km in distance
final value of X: 2.7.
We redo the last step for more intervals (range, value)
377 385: 2.58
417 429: 1.47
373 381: 2.57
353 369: 2.67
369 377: 2.57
